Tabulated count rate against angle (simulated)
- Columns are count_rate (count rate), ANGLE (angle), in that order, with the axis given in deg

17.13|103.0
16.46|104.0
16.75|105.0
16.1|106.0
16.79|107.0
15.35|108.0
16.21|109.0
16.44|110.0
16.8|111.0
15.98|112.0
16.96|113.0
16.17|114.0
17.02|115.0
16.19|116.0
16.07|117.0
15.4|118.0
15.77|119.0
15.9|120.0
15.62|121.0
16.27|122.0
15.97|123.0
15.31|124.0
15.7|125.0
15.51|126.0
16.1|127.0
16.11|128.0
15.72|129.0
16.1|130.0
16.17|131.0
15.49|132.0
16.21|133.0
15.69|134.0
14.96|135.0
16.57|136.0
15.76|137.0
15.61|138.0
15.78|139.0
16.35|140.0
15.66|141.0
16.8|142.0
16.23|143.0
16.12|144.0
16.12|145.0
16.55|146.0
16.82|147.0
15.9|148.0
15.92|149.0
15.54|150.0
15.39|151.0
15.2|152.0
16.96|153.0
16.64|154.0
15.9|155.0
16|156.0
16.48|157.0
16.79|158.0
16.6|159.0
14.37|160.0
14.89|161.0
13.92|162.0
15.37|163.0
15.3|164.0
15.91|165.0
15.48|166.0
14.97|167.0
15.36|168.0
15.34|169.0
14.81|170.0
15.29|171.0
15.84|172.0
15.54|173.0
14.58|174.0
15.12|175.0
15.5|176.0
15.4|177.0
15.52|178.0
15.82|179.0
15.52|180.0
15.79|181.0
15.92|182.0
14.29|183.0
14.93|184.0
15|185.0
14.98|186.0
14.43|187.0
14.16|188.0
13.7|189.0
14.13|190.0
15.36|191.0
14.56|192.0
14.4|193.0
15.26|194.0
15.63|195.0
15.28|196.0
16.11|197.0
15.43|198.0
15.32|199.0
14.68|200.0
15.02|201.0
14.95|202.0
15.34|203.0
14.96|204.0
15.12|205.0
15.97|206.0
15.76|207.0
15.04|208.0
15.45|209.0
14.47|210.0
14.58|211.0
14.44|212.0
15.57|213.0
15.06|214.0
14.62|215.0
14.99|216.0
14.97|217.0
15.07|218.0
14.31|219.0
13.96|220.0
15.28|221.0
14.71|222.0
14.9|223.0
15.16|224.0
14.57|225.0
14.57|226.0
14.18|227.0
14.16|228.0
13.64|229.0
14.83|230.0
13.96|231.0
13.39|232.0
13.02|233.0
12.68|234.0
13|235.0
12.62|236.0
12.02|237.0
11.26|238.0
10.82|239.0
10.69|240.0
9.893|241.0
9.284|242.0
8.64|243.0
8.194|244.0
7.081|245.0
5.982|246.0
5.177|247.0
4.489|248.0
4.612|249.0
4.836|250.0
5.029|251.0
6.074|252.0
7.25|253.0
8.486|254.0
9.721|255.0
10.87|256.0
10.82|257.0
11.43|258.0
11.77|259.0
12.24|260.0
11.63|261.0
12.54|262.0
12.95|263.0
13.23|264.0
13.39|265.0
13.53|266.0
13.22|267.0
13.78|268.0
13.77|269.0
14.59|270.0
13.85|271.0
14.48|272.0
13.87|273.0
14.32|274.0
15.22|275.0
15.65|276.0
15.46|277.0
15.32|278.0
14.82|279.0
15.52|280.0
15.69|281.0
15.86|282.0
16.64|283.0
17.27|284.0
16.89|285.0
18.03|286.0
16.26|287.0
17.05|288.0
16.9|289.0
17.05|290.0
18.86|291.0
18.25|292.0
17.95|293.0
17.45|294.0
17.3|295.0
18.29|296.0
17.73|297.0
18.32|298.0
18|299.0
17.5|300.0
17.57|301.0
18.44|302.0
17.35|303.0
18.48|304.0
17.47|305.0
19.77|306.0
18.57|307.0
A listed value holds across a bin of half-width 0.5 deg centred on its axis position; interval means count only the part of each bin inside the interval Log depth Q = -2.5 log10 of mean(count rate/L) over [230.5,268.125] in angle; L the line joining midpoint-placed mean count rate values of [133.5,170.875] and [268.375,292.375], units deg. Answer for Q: 0.48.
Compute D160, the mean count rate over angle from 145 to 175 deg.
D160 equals 15.6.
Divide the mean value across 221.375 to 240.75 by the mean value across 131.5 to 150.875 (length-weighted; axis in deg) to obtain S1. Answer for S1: 0.83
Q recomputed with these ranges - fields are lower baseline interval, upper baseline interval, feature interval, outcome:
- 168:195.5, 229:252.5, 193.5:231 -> -0.22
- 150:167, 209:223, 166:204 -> 0.01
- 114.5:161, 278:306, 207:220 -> 0.12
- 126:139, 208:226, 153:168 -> -0.01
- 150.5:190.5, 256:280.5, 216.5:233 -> -0.01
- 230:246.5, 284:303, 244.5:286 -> 0.21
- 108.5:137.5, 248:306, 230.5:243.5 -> 0.26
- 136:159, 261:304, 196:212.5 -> 0.06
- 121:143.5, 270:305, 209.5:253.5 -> 0.36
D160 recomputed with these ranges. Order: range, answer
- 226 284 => 11.9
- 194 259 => 12.5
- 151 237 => 15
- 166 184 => 15.3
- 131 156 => 16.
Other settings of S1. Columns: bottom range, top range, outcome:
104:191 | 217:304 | 0.86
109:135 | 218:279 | 0.74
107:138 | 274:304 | 1.06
